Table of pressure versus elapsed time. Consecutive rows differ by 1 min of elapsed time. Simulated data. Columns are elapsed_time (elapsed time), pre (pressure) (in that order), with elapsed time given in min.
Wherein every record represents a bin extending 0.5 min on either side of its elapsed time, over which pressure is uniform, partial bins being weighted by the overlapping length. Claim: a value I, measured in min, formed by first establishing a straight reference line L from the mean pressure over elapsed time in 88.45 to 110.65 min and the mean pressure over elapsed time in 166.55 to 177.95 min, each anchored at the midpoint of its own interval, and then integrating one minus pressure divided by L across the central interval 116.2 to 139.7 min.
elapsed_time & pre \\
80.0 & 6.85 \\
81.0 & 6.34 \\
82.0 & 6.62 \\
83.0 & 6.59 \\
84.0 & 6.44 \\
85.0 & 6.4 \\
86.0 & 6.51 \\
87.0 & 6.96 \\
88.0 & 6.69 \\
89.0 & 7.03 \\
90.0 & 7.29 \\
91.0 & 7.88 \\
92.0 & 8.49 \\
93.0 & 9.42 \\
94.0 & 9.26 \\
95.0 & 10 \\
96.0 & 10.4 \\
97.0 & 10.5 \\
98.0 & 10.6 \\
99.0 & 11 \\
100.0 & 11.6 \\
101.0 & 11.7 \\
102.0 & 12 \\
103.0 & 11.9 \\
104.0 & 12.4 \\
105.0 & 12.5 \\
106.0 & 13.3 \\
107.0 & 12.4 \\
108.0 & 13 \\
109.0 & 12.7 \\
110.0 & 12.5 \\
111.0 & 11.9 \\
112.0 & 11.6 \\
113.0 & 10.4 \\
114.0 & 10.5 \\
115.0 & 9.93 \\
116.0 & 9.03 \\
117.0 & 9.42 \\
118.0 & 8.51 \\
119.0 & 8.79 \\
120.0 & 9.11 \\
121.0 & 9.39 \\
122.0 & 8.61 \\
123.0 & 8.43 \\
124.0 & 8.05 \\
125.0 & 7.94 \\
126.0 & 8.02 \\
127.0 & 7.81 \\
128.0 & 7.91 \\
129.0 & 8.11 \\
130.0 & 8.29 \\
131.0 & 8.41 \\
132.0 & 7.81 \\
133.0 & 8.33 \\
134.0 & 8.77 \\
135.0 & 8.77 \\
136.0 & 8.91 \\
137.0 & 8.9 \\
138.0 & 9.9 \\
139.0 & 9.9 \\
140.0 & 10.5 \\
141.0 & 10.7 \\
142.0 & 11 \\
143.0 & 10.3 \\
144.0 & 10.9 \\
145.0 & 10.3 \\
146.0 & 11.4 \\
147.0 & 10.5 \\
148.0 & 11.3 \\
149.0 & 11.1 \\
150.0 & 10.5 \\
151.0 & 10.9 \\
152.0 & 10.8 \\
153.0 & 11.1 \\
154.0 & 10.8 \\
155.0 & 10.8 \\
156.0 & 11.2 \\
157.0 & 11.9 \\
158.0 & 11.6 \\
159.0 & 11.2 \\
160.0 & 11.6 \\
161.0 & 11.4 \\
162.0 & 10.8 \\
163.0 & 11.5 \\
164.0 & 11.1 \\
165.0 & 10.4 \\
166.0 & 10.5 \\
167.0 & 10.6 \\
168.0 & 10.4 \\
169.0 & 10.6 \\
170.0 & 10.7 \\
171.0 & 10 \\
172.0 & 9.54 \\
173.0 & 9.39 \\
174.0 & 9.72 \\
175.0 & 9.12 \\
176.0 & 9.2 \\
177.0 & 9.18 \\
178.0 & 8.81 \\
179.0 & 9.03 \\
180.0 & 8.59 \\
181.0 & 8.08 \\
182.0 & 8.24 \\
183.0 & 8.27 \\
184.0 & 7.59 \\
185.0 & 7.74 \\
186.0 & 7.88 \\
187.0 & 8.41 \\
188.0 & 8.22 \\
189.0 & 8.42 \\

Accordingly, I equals 4.0 min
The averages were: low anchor 10.8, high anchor 9.81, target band 8.63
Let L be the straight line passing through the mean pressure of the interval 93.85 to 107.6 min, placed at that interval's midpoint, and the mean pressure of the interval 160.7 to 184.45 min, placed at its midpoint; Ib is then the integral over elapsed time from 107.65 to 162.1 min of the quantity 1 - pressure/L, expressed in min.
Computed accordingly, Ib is 2.9 min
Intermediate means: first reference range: 11.5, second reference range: 9.69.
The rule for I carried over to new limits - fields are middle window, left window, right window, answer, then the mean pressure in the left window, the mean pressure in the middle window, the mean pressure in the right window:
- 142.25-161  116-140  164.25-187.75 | -4.36 min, 8.66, 11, 9.23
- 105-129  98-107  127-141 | 1.43 min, 12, 9.98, 8.84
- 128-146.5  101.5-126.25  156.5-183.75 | 1.51 min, 10.5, 9.47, 10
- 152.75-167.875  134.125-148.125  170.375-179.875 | -2.17 min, 10.2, 11.1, 9.32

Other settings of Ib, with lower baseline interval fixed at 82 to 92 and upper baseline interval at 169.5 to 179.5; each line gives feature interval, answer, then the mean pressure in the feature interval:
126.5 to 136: -0.1 min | 8.28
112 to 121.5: -2.2 min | 9.57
